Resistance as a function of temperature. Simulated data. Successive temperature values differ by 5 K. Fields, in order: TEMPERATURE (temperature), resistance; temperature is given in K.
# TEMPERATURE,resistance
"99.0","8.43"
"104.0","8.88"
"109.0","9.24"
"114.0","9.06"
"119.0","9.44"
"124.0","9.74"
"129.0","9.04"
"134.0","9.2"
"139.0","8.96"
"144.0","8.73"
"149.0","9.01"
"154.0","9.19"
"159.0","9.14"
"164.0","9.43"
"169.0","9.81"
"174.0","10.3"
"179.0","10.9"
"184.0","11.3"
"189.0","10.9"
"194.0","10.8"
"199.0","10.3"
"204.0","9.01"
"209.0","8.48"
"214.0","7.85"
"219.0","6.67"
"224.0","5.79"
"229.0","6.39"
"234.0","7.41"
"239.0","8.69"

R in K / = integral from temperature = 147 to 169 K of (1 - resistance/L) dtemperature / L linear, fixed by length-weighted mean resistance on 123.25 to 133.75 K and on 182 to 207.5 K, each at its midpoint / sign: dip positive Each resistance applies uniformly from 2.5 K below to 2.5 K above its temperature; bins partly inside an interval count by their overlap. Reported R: 1.1 K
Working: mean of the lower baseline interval 9.29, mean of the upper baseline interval 10.4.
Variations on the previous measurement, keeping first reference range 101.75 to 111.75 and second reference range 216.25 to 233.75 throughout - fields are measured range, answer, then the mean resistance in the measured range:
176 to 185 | -4.4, 11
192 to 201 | -4.4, 10.6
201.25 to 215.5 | -3.6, 8.52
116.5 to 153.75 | -3.2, 9.16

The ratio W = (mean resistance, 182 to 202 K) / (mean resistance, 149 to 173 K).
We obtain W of 1.1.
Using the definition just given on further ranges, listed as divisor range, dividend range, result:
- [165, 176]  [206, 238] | 0.72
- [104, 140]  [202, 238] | 0.80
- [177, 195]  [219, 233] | 0.58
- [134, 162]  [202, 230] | 0.82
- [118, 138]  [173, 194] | 1.17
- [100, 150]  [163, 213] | 1.11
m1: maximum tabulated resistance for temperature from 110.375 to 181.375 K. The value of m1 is 10.9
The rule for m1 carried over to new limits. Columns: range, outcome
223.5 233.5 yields 6.39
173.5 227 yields 11.3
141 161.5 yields 9.19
